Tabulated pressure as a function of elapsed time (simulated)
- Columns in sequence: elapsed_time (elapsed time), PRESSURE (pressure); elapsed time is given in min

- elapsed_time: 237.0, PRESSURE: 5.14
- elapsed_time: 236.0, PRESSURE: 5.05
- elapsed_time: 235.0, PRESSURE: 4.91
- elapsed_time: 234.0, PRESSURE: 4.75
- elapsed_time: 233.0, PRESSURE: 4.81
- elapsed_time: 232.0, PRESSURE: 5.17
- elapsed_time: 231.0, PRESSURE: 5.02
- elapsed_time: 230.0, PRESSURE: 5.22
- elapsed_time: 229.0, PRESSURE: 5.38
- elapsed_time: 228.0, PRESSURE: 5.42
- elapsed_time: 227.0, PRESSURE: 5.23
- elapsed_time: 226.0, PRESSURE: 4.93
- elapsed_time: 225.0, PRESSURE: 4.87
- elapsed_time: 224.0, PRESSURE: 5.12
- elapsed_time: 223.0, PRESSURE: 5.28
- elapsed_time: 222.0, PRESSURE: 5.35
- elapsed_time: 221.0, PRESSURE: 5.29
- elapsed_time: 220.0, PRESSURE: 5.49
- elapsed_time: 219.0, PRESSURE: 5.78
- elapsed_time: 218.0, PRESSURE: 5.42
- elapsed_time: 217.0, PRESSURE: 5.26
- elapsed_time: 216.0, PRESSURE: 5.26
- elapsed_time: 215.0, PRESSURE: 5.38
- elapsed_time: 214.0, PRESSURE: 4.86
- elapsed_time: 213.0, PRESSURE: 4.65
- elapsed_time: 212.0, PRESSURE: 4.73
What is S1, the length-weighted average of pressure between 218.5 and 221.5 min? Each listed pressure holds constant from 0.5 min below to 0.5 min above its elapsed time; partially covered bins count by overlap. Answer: 5.52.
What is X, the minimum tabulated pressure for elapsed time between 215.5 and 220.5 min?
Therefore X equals 5.26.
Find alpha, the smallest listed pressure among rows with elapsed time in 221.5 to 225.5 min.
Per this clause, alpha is 4.87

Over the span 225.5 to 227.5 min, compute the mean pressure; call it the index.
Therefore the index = 5.08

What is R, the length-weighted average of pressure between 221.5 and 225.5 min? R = 5.15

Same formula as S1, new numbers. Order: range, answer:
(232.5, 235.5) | 4.82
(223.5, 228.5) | 5.11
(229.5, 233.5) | 5.05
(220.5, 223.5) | 5.31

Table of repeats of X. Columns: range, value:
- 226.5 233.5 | 4.81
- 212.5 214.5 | 4.65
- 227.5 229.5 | 5.38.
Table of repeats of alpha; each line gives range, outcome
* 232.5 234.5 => 4.75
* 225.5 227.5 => 4.93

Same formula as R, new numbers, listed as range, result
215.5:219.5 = 5.43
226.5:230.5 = 5.31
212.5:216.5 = 5.04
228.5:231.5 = 5.21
